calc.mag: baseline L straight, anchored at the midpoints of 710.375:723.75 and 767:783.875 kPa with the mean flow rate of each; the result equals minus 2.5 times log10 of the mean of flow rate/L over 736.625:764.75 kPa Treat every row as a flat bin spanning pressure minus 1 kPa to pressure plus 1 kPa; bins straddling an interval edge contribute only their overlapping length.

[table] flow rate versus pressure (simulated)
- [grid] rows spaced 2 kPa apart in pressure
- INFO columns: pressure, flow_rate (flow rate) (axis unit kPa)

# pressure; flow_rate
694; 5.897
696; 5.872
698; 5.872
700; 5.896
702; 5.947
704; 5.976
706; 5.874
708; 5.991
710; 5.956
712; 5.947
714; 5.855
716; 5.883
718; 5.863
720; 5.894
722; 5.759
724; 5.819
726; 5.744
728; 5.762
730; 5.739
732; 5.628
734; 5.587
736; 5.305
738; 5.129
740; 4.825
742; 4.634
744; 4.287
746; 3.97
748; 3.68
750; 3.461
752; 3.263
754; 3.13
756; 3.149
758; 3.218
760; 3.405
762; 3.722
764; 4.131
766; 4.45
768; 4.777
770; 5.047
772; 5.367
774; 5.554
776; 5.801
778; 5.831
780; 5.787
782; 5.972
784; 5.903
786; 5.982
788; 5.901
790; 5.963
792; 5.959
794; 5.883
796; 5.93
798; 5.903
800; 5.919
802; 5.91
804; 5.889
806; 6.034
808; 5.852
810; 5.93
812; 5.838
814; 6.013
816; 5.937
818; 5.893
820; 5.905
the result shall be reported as 0.42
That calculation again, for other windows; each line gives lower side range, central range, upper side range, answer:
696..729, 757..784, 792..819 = 0.20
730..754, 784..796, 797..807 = -0.05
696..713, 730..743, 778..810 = 0.14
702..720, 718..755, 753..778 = 0.07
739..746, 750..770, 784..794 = 0.33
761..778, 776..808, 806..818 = -0.09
